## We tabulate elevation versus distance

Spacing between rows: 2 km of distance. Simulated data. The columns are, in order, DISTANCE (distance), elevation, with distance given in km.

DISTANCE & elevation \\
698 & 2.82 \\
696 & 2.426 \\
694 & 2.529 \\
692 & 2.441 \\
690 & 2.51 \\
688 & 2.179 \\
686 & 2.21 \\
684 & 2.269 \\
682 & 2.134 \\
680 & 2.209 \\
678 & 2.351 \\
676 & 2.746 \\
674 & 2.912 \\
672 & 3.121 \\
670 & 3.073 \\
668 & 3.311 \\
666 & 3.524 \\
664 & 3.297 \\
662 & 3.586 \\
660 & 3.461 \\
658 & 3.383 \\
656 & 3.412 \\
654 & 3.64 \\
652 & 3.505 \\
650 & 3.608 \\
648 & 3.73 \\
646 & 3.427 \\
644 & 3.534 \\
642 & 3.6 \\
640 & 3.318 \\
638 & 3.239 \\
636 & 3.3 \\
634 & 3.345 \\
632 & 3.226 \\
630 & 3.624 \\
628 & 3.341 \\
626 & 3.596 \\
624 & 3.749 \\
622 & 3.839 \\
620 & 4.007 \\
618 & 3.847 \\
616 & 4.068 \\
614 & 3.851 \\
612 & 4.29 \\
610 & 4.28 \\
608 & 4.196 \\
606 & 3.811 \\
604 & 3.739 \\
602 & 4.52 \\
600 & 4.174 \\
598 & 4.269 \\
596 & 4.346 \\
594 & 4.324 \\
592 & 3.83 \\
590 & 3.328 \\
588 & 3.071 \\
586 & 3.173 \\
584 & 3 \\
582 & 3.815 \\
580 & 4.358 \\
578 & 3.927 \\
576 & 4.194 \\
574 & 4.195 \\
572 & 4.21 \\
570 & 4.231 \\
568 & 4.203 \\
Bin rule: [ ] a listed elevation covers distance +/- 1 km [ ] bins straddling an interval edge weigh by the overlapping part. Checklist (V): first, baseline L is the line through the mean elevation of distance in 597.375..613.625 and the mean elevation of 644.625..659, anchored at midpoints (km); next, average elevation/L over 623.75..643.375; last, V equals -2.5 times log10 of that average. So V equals 0.11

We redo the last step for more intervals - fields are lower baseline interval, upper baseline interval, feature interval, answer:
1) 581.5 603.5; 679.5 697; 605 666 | -0.162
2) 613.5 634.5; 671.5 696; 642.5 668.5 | -0.156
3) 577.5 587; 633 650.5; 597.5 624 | -0.144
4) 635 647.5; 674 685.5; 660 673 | -0.211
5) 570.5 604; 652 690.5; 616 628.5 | -0.078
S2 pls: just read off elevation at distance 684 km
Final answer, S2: 2.269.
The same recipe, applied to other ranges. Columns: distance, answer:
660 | 3.461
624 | 3.749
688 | 2.179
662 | 3.586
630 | 3.624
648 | 3.73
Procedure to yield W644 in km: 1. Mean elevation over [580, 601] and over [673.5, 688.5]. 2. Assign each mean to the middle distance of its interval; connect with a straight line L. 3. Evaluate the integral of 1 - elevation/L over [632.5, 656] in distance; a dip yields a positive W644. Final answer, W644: -4.4 km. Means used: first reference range 3.76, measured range 3.47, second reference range 2.36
